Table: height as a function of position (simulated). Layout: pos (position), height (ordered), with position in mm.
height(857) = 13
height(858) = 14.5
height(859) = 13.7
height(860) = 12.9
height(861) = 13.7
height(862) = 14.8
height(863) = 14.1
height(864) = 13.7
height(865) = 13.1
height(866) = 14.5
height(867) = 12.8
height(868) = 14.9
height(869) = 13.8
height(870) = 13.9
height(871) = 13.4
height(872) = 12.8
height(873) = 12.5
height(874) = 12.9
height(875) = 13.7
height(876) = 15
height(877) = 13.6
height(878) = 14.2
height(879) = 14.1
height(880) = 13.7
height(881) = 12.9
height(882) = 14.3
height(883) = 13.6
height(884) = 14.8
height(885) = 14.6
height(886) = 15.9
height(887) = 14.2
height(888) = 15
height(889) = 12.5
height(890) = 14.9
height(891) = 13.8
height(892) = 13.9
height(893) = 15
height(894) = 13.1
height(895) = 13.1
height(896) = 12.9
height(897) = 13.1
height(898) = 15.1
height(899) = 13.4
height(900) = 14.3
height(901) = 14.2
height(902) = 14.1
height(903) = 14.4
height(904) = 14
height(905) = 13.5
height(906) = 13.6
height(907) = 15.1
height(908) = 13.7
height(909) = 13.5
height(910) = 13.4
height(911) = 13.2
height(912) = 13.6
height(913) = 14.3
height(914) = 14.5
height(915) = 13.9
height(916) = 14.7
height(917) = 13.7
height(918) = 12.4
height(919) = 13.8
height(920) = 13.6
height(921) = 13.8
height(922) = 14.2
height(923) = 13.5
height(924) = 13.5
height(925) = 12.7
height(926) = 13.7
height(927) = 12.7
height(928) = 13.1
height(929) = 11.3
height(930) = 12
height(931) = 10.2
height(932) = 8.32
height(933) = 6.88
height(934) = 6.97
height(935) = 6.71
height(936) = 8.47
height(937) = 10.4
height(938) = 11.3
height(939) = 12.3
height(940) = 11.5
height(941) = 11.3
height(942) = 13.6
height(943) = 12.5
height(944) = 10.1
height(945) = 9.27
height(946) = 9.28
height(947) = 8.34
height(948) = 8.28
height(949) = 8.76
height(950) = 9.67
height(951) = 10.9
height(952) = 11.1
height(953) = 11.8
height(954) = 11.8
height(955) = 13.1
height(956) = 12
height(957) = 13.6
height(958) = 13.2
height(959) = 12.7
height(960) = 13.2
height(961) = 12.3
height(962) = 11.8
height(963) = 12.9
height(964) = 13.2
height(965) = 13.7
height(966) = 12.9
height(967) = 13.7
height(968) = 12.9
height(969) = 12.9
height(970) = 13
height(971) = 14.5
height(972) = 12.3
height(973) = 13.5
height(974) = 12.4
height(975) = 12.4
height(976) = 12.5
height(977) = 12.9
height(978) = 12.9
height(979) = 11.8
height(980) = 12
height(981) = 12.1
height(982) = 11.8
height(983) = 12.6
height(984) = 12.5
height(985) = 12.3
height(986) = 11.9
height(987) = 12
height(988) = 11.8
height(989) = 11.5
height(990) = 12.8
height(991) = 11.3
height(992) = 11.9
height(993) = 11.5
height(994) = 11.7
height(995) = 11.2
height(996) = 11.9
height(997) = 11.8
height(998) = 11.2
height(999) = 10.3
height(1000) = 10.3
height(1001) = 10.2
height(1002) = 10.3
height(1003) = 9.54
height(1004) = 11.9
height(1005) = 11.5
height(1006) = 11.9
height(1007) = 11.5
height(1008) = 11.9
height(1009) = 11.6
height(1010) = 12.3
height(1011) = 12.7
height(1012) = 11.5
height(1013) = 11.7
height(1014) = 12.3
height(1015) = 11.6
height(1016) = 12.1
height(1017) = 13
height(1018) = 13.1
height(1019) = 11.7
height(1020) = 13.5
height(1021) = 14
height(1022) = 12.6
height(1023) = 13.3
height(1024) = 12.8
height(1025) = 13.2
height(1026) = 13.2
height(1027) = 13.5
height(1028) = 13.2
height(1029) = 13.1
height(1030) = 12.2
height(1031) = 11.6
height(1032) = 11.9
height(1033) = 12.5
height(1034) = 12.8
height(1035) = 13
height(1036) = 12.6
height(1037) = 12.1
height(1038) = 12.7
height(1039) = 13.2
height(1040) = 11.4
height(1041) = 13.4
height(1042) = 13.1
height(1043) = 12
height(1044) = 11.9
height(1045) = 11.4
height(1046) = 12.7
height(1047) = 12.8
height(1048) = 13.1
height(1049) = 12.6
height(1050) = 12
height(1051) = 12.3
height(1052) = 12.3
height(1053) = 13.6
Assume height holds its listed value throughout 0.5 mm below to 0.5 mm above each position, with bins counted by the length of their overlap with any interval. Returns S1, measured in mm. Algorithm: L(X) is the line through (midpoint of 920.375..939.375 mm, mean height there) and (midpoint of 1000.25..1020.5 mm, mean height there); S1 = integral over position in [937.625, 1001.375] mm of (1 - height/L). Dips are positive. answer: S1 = -2.4 mm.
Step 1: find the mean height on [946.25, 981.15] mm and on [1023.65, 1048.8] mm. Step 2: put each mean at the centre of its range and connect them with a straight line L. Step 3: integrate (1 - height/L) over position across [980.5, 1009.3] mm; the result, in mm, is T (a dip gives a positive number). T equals 1.9 mm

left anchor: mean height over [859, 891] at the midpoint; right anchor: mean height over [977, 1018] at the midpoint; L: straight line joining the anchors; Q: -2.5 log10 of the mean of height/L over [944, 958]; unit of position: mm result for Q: 0.18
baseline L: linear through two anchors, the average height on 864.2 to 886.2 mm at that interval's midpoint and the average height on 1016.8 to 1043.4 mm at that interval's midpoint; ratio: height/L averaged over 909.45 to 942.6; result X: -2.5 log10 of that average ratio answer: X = 0.12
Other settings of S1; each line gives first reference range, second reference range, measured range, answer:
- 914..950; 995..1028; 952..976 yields -2.5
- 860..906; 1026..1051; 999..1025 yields 1.7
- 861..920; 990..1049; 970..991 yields 0.4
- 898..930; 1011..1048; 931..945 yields 3.6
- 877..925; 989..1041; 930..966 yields 6.0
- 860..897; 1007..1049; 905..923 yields -0.4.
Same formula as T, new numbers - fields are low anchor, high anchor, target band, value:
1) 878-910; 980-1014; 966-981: -0.8 mm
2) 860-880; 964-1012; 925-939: 2.8 mm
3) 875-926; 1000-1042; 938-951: 2.8 mm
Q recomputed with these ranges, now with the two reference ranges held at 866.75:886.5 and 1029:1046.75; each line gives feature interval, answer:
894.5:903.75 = -0.01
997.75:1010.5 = 0.15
